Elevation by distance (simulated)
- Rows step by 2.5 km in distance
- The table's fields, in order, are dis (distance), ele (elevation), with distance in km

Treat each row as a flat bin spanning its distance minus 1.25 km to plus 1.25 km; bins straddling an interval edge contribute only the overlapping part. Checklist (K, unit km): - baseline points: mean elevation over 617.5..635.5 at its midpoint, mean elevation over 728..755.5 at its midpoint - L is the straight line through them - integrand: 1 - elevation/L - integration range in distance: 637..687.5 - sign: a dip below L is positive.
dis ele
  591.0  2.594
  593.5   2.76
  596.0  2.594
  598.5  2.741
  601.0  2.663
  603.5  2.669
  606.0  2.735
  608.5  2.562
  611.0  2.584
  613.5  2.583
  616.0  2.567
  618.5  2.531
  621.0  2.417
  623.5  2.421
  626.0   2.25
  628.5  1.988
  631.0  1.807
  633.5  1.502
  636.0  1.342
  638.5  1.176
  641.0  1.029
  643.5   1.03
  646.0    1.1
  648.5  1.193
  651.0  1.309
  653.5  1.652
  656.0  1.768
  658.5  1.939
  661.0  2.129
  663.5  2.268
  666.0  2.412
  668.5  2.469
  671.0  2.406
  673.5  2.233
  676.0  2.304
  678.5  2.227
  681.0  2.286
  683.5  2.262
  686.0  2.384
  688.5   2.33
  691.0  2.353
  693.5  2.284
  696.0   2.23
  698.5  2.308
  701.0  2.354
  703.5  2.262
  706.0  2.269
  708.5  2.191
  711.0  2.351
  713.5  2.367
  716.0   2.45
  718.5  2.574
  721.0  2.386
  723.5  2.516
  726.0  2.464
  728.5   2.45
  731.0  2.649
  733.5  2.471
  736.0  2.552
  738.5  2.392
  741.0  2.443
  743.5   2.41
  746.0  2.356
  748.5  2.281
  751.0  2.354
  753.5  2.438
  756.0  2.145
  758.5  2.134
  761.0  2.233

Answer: 7.5 km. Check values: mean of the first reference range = 2.09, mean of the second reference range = 2.43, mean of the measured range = 1.88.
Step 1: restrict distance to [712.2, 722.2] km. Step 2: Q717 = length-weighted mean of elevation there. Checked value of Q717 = 2.44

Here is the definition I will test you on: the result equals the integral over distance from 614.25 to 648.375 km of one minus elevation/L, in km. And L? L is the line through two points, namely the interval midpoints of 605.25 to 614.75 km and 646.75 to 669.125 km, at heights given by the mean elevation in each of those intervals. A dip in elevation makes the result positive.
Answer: 8.0 km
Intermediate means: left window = 2.61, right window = 1.87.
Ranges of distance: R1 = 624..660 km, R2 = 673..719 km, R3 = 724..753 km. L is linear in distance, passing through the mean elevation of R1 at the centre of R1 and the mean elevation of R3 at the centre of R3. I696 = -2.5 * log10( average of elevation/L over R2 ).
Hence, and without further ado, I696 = -0.14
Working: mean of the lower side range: 1.53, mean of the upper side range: 2.44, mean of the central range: 2.31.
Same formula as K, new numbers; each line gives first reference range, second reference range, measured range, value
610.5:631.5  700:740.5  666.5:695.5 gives 0.90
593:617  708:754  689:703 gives 1.04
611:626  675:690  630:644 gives 6.41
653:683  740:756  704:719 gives -0.45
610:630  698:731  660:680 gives 0.76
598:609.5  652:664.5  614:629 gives 0.26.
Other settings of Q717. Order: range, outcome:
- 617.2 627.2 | 2.41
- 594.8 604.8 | 2.67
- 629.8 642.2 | 1.37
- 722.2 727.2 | 2.49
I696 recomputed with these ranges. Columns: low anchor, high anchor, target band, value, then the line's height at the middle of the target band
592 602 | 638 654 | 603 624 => -0.179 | 2.18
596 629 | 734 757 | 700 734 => 0.001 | 2.41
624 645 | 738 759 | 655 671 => -0.247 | 1.74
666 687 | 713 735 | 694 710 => 0.065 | 2.41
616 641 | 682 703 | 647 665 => 0.195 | 2.09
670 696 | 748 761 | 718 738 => -0.101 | 2.28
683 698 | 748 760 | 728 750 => -0.076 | 2.28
